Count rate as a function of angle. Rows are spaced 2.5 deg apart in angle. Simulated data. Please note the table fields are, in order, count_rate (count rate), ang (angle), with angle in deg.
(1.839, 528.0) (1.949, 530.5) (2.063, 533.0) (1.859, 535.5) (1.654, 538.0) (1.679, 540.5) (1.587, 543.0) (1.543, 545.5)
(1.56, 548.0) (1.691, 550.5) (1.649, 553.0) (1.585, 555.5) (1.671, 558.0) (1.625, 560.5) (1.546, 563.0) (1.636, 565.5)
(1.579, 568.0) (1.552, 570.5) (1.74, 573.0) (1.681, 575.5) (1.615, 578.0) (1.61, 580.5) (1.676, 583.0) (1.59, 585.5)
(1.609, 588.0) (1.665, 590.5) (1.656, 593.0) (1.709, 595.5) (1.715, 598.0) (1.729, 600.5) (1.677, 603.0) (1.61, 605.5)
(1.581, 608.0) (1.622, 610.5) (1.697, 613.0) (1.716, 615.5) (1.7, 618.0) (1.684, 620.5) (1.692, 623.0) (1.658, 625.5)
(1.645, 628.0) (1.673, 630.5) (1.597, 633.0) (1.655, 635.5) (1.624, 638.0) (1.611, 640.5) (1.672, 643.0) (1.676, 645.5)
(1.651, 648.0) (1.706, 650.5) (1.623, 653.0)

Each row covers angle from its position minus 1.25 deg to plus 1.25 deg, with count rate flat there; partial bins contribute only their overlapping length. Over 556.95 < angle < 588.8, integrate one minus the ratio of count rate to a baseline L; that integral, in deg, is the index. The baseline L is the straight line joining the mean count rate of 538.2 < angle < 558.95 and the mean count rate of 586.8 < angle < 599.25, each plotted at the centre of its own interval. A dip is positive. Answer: 0.4 deg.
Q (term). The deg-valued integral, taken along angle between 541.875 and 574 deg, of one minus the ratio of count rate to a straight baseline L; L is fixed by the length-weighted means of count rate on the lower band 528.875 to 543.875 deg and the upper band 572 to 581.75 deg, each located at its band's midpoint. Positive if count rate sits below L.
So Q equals 2.1 deg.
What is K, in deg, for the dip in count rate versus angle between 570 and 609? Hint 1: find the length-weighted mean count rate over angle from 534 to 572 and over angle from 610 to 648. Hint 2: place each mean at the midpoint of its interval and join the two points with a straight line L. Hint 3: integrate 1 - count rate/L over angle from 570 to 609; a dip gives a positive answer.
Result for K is -0.2 deg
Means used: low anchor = 1.63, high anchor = 1.66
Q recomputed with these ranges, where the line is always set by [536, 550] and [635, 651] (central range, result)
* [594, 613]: -0.3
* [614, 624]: -0.3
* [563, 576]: 0.0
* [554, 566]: 0.1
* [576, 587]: 0.1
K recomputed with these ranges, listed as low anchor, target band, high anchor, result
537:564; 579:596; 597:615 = 0.1 deg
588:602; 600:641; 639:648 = 0.3 deg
